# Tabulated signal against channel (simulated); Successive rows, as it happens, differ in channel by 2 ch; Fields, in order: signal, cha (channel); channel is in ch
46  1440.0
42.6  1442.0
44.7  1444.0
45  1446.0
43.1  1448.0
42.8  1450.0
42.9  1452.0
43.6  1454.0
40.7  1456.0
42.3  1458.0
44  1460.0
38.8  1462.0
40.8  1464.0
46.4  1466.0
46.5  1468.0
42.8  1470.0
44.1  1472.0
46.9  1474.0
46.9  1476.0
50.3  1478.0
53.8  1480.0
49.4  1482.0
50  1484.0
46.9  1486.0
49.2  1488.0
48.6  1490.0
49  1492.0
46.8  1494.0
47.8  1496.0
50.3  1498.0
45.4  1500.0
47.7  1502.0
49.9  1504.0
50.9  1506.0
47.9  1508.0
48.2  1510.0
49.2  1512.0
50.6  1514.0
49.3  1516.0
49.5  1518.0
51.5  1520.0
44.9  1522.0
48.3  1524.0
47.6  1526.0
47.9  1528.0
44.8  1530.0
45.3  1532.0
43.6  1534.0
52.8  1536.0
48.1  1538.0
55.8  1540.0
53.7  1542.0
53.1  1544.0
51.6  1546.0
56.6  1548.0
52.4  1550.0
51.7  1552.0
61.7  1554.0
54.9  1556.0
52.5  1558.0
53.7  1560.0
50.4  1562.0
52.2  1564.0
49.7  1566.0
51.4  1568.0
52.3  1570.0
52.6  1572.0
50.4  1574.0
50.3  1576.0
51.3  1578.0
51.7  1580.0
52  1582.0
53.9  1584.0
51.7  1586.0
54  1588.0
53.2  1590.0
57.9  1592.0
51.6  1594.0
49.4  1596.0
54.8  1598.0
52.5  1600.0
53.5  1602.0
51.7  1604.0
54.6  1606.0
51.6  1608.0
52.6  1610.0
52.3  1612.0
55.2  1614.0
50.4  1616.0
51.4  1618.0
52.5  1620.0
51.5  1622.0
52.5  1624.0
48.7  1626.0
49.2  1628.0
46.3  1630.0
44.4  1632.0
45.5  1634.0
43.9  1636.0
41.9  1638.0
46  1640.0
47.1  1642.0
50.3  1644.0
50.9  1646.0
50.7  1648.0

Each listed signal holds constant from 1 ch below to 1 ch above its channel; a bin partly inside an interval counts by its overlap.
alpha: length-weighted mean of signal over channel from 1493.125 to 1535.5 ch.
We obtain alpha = 48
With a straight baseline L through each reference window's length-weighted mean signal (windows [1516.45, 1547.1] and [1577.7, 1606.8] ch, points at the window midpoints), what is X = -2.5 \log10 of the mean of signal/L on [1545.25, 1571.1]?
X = -0.05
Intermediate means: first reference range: 49.3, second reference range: 52.9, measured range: 53.2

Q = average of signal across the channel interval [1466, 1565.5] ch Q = 49.6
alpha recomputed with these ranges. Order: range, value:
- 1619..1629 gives 50.9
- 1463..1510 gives 47.8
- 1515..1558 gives 50.8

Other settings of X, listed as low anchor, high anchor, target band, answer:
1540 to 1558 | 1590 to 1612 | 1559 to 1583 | 0.048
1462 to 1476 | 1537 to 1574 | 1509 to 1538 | 0.036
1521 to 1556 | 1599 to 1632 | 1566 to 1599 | -0.025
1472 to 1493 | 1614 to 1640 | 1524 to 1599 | -0.070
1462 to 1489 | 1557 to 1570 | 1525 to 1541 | 0.040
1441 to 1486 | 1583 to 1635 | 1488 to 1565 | -0.050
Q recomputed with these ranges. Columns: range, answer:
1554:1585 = 52.3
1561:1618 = 52.3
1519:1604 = 51.7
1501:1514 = 49.1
